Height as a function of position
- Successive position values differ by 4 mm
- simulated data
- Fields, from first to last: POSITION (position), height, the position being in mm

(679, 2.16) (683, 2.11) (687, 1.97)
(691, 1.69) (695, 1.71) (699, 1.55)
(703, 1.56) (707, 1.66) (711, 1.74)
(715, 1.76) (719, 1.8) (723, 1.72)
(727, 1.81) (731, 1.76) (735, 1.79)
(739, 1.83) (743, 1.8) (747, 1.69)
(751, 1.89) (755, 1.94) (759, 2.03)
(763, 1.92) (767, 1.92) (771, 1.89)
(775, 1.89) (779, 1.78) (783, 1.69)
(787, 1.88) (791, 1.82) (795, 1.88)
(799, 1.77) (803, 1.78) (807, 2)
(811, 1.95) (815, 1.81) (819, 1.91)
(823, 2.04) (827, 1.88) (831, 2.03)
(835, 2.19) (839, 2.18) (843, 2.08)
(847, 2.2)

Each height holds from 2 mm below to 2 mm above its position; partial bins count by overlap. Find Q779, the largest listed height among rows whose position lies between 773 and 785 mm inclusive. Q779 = 1.89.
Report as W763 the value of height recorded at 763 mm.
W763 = 1.92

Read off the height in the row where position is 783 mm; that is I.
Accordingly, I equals 1.69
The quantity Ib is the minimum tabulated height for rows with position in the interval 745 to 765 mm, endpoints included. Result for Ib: 1.69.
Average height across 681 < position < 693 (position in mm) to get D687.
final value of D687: 1.92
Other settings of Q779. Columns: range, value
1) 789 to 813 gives 2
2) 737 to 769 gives 2.03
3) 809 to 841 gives 2.19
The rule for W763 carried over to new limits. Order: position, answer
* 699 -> 1.55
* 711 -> 1.74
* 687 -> 1.97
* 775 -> 1.89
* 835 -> 2.19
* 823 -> 2.04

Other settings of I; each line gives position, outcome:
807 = 2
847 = 2.2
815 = 1.81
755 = 1.94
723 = 1.72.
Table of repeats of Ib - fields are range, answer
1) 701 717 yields 1.56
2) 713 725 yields 1.72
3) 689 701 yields 1.55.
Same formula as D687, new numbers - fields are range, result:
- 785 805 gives 1.83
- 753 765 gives 1.96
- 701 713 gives 1.65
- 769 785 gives 1.81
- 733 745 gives 1.81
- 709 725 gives 1.75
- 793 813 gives 1.88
